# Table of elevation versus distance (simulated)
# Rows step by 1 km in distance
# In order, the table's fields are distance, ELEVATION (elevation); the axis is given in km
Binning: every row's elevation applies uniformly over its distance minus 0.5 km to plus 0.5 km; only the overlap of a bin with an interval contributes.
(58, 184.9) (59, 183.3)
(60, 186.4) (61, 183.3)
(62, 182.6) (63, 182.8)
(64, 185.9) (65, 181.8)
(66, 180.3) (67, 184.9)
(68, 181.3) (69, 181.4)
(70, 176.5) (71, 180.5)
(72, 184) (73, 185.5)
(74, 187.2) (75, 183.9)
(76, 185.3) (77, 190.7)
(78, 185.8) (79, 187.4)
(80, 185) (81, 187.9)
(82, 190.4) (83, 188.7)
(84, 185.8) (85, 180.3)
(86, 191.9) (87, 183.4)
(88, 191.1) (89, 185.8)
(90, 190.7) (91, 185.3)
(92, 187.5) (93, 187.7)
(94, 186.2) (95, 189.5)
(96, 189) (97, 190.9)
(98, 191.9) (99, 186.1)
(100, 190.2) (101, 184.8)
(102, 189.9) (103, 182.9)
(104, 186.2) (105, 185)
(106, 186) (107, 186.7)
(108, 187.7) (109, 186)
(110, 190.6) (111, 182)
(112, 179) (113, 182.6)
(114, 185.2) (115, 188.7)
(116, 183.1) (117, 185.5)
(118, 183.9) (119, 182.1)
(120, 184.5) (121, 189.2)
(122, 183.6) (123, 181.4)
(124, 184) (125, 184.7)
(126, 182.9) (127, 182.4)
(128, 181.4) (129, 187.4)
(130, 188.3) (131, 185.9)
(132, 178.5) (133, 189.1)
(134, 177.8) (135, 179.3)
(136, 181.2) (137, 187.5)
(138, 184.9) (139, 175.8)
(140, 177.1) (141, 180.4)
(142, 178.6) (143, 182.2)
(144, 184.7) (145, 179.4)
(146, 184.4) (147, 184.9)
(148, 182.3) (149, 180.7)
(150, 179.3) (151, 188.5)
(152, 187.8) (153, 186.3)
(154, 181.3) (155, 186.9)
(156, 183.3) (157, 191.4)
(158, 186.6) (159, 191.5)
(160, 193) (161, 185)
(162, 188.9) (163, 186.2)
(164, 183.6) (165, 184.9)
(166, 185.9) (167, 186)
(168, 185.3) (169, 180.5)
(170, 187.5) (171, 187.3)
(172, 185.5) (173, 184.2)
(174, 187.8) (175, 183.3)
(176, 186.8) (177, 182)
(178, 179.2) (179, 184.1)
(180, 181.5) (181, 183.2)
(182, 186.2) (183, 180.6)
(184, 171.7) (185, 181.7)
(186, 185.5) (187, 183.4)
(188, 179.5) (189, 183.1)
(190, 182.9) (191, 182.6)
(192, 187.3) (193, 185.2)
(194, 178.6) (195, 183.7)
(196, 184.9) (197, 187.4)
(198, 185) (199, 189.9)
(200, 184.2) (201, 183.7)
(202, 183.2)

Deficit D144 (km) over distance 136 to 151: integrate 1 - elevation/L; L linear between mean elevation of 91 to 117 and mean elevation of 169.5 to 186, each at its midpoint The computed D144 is 0.2 km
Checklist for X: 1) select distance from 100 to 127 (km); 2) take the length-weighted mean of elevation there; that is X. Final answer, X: 185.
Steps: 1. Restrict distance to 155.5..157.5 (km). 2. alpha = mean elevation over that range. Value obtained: 187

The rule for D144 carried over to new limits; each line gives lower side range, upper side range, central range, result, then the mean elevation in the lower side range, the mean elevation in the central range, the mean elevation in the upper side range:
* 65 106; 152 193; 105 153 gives 0.5 km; 186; 184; 185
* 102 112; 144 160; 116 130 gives 0.1 km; 186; 184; 185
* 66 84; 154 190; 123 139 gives 0.1 km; 185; 183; 185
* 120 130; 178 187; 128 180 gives -0.4 km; 184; 184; 182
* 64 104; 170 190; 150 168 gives -0.3 km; 186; 187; 183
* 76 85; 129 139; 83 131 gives -0.2 km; 187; 186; 183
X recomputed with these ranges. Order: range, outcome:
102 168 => 184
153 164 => 187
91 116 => 187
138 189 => 184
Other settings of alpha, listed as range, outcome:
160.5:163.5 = 187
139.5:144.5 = 181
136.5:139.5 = 183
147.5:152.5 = 184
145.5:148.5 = 184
